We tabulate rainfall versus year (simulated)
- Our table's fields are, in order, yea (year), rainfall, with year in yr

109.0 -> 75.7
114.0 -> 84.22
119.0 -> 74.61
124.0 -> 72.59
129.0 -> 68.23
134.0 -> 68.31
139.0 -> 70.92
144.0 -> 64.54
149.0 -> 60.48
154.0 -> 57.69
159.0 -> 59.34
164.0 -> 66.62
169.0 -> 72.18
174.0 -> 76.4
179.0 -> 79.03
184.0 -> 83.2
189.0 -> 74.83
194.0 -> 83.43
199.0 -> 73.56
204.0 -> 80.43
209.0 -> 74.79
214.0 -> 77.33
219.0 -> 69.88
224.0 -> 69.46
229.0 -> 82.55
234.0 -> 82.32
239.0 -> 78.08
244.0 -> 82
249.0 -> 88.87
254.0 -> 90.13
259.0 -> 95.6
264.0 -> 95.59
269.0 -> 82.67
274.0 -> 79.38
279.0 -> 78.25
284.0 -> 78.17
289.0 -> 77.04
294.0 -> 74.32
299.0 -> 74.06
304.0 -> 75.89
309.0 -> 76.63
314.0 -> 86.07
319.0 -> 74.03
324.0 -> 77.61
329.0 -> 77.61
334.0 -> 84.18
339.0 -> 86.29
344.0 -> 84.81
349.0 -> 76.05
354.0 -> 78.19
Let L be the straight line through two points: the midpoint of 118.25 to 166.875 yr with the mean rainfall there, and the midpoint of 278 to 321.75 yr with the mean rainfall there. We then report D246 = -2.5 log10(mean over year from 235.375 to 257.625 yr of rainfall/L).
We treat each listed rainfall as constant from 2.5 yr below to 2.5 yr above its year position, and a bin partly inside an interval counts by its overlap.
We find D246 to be -0.16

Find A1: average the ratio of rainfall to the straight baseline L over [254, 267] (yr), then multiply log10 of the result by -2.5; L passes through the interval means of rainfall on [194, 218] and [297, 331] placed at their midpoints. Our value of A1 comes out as -0.215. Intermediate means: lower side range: 76.8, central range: 94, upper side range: 77.5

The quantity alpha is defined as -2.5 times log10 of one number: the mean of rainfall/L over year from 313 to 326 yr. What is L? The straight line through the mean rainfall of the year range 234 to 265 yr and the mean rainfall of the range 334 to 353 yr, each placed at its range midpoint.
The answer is 0.07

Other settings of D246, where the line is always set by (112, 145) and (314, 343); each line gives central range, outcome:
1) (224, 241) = -0.04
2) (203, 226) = 0.02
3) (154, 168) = 0.17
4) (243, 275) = -0.14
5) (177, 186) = -0.09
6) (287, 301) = 0.06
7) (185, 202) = -0.04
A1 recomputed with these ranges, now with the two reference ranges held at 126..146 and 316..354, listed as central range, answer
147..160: 0.172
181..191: -0.116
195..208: -0.078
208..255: -0.077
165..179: -0.059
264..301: -0.029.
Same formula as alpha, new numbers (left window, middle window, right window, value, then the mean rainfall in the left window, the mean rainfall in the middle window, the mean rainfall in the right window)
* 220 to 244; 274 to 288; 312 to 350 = 0.02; 78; 78.3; 81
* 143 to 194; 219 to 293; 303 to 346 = -0.09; 70.3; 82.3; 80.5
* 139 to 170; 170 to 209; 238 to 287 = -0.11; 63.7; 78.2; 85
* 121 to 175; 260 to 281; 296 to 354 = -0.13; 66.8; 84.9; 79.3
